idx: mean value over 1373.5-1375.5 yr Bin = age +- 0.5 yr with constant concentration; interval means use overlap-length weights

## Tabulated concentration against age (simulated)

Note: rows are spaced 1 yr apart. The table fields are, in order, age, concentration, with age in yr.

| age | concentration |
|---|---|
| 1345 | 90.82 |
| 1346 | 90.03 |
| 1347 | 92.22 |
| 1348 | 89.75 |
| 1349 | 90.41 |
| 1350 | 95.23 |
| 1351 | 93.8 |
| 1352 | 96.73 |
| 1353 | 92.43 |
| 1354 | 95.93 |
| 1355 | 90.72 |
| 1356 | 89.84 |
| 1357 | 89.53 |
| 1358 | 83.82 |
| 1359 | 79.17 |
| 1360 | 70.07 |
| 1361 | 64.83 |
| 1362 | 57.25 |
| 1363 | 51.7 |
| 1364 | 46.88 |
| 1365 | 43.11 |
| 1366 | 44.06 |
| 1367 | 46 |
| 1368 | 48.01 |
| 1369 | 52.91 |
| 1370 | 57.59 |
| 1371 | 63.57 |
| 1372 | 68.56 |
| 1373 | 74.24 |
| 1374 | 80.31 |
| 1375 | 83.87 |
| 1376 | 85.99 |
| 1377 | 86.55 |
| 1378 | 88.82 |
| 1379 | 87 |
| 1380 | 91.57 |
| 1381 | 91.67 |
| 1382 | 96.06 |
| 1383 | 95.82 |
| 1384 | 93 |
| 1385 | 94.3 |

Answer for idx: 82.1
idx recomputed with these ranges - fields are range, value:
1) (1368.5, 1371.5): 58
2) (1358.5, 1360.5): 74.6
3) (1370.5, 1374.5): 71.7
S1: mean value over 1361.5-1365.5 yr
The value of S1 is 49.7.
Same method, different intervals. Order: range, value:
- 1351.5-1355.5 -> 94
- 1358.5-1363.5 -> 64.6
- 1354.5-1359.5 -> 86.6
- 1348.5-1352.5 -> 94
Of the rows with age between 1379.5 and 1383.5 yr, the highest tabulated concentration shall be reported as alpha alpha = 96.06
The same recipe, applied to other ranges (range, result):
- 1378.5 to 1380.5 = 91.57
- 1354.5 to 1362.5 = 90.72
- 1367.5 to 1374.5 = 80.31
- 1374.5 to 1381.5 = 91.67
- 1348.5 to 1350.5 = 95.23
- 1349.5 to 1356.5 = 96.73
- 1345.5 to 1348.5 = 92.22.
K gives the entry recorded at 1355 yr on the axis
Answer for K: 90.72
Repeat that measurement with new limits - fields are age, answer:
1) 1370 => 57.59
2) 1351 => 93.8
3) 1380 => 91.57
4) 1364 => 46.88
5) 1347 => 92.22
